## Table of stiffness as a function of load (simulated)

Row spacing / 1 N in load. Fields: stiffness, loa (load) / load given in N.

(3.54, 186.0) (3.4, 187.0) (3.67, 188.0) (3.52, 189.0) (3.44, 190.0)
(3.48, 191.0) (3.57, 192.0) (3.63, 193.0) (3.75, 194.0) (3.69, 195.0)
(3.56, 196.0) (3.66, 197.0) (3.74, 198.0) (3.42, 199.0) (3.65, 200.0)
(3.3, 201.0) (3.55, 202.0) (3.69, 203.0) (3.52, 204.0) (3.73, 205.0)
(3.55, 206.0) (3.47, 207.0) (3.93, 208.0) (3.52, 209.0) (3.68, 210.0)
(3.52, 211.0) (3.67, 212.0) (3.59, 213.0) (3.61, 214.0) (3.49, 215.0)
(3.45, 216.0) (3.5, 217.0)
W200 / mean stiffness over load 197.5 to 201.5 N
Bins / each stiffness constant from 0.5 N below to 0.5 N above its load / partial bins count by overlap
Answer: 3.53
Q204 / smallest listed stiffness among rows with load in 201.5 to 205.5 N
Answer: 3.52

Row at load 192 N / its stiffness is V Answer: 3.57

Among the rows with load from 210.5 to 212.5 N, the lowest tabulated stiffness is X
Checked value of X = 3.52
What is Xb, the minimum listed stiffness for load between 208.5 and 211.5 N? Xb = 3.52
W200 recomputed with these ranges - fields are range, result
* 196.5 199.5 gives 3.61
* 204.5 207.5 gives 3.58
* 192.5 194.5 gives 3.69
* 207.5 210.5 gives 3.71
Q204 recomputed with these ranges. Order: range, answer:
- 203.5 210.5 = 3.47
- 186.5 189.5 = 3.4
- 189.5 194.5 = 3.44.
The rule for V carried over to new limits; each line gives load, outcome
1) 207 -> 3.47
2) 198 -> 3.74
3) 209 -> 3.52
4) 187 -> 3.4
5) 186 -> 3.54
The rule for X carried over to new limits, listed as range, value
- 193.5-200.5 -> 3.42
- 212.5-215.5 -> 3.49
